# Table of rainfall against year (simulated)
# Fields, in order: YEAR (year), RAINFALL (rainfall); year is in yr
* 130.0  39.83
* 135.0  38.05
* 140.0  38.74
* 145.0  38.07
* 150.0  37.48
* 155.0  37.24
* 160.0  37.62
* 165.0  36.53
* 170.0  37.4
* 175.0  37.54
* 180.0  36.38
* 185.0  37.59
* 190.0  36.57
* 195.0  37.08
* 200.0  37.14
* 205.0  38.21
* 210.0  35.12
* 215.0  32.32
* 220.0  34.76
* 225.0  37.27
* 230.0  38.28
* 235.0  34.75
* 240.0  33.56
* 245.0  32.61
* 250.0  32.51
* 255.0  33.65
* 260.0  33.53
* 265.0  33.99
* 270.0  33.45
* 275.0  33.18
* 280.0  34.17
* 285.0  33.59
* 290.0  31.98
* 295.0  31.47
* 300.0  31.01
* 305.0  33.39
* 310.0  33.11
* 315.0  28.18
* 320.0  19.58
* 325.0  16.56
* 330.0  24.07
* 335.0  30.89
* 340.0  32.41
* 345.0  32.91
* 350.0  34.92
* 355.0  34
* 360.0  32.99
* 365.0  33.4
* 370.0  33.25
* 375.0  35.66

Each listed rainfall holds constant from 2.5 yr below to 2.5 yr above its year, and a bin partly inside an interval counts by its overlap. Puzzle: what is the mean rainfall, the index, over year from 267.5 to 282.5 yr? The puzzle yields 33.6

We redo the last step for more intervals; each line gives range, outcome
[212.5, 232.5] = 35.7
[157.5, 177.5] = 37.3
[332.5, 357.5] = 33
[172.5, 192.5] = 37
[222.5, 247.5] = 35.3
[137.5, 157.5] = 37.9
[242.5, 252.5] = 32.6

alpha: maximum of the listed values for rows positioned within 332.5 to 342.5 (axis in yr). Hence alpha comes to 32.41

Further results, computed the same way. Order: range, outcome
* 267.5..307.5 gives 34.17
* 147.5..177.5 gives 37.62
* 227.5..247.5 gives 38.28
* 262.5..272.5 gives 33.99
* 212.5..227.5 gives 37.27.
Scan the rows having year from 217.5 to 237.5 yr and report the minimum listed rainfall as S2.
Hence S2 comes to 34.75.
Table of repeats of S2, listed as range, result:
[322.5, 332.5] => 16.56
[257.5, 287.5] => 33.18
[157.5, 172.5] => 36.53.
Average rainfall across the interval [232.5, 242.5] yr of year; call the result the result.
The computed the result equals 34.2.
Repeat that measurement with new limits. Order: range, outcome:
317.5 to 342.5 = 24.7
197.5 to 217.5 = 35.7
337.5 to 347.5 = 32.7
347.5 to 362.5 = 34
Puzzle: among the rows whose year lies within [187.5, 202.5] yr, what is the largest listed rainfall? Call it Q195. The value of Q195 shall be 37.14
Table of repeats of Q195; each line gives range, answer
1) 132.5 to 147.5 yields 38.74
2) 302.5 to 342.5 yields 33.39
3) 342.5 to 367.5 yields 34.92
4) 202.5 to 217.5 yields 38.21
